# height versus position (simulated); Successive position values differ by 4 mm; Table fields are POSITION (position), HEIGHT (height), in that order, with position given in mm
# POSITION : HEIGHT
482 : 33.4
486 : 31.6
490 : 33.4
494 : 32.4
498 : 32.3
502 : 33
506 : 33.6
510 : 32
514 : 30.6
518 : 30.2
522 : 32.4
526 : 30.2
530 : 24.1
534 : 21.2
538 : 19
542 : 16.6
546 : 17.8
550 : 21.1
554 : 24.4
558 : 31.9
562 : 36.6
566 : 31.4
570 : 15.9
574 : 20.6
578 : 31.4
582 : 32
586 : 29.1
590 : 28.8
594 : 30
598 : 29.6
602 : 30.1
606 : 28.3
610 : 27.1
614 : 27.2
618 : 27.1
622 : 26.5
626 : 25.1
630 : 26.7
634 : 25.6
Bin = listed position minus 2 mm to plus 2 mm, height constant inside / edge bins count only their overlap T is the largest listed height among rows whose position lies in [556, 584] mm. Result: 36.6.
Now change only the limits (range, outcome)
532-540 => 21.2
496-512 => 33.6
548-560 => 31.9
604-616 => 28.3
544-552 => 21.1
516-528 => 32.4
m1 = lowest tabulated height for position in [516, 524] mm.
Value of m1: 30.2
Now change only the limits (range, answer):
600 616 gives 27.1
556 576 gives 15.9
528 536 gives 21.2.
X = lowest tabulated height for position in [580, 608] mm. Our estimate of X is 28.3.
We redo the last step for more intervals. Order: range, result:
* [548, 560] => 21.1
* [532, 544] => 16.6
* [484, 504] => 31.6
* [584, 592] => 28.8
